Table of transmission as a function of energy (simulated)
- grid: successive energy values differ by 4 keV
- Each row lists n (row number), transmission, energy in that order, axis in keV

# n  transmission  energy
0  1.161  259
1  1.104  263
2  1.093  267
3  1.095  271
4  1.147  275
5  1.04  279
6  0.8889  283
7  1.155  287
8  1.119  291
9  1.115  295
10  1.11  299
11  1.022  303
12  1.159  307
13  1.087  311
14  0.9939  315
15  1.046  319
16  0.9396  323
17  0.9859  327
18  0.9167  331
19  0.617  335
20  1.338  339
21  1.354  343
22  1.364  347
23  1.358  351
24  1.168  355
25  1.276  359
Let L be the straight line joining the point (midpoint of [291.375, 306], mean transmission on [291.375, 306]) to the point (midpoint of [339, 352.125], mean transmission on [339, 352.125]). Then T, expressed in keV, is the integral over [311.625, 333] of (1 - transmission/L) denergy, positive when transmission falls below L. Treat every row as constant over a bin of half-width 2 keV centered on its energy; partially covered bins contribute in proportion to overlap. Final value 4.2 keV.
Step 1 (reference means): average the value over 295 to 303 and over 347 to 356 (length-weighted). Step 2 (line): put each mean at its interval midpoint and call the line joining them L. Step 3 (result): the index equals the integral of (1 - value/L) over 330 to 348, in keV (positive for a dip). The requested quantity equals 1.9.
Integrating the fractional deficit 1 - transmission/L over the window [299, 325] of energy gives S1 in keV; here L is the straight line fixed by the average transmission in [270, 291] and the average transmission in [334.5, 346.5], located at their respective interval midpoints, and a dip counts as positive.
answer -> 2.0 keV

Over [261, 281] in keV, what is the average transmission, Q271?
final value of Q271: 1.1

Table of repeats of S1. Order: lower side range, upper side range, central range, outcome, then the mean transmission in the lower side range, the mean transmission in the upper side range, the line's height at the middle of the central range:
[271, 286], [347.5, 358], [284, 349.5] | 4.55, 1.04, 1.28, 1.16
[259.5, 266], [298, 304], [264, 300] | 0.19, 1.12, 1.07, 1.09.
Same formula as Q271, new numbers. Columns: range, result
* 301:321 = 1.06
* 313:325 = 0.993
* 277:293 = 1.05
